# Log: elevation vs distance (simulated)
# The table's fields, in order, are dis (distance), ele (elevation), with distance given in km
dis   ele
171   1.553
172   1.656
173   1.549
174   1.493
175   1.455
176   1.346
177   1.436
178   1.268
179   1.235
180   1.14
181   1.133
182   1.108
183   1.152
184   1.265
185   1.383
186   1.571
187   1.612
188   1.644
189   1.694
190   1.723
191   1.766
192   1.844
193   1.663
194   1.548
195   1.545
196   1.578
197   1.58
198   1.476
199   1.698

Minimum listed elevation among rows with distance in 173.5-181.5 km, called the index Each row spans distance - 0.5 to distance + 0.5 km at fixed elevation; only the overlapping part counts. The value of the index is 1.133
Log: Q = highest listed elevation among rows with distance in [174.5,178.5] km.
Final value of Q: 1.455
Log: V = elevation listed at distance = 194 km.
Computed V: 1.548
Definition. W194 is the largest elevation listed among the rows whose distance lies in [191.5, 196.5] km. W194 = 1.844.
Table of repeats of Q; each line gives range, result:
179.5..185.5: 1.383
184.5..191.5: 1.766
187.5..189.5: 1.694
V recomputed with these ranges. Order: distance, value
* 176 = 1.346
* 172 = 1.656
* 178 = 1.268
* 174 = 1.493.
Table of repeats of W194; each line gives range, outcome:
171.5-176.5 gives 1.656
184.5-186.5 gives 1.571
